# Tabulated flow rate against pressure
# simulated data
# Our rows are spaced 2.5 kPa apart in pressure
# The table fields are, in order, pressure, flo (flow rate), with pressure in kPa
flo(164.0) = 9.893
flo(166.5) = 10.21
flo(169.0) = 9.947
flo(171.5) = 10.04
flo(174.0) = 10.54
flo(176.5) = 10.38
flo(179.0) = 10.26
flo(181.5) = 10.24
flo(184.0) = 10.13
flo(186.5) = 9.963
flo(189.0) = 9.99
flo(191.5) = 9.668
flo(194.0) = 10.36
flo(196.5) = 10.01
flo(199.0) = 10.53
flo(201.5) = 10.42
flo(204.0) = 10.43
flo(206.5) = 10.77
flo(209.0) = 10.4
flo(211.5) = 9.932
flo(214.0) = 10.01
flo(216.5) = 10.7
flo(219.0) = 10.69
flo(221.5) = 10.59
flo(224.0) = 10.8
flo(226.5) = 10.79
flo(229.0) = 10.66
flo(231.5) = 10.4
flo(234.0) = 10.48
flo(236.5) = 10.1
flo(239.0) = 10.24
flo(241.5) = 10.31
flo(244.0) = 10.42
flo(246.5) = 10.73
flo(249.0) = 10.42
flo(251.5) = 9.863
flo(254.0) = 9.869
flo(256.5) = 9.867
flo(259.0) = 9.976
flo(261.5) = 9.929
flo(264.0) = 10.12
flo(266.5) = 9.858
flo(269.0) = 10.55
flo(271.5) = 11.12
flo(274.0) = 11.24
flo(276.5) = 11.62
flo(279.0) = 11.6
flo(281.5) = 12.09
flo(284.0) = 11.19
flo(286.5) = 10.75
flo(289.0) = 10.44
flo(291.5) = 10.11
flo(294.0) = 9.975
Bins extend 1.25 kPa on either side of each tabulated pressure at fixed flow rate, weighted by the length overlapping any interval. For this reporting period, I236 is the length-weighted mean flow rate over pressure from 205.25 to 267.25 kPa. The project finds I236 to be 10.3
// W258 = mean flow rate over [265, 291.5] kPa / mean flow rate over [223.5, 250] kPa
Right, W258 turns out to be 1.05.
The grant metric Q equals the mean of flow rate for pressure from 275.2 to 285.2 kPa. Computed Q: 11.6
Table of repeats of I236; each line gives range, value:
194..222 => 10.4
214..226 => 10.6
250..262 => 9.91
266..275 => 10.7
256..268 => 9.97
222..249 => 10.5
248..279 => 10.4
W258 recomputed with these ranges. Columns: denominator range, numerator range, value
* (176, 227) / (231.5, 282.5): 1.02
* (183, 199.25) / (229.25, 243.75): 1.03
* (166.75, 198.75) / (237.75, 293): 1.04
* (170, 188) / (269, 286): 1.11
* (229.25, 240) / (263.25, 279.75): 1.05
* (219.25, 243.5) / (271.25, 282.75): 1.10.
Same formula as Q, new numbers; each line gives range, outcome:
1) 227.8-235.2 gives 10.5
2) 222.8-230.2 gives 10.8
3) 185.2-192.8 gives 9.88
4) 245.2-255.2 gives 10.2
